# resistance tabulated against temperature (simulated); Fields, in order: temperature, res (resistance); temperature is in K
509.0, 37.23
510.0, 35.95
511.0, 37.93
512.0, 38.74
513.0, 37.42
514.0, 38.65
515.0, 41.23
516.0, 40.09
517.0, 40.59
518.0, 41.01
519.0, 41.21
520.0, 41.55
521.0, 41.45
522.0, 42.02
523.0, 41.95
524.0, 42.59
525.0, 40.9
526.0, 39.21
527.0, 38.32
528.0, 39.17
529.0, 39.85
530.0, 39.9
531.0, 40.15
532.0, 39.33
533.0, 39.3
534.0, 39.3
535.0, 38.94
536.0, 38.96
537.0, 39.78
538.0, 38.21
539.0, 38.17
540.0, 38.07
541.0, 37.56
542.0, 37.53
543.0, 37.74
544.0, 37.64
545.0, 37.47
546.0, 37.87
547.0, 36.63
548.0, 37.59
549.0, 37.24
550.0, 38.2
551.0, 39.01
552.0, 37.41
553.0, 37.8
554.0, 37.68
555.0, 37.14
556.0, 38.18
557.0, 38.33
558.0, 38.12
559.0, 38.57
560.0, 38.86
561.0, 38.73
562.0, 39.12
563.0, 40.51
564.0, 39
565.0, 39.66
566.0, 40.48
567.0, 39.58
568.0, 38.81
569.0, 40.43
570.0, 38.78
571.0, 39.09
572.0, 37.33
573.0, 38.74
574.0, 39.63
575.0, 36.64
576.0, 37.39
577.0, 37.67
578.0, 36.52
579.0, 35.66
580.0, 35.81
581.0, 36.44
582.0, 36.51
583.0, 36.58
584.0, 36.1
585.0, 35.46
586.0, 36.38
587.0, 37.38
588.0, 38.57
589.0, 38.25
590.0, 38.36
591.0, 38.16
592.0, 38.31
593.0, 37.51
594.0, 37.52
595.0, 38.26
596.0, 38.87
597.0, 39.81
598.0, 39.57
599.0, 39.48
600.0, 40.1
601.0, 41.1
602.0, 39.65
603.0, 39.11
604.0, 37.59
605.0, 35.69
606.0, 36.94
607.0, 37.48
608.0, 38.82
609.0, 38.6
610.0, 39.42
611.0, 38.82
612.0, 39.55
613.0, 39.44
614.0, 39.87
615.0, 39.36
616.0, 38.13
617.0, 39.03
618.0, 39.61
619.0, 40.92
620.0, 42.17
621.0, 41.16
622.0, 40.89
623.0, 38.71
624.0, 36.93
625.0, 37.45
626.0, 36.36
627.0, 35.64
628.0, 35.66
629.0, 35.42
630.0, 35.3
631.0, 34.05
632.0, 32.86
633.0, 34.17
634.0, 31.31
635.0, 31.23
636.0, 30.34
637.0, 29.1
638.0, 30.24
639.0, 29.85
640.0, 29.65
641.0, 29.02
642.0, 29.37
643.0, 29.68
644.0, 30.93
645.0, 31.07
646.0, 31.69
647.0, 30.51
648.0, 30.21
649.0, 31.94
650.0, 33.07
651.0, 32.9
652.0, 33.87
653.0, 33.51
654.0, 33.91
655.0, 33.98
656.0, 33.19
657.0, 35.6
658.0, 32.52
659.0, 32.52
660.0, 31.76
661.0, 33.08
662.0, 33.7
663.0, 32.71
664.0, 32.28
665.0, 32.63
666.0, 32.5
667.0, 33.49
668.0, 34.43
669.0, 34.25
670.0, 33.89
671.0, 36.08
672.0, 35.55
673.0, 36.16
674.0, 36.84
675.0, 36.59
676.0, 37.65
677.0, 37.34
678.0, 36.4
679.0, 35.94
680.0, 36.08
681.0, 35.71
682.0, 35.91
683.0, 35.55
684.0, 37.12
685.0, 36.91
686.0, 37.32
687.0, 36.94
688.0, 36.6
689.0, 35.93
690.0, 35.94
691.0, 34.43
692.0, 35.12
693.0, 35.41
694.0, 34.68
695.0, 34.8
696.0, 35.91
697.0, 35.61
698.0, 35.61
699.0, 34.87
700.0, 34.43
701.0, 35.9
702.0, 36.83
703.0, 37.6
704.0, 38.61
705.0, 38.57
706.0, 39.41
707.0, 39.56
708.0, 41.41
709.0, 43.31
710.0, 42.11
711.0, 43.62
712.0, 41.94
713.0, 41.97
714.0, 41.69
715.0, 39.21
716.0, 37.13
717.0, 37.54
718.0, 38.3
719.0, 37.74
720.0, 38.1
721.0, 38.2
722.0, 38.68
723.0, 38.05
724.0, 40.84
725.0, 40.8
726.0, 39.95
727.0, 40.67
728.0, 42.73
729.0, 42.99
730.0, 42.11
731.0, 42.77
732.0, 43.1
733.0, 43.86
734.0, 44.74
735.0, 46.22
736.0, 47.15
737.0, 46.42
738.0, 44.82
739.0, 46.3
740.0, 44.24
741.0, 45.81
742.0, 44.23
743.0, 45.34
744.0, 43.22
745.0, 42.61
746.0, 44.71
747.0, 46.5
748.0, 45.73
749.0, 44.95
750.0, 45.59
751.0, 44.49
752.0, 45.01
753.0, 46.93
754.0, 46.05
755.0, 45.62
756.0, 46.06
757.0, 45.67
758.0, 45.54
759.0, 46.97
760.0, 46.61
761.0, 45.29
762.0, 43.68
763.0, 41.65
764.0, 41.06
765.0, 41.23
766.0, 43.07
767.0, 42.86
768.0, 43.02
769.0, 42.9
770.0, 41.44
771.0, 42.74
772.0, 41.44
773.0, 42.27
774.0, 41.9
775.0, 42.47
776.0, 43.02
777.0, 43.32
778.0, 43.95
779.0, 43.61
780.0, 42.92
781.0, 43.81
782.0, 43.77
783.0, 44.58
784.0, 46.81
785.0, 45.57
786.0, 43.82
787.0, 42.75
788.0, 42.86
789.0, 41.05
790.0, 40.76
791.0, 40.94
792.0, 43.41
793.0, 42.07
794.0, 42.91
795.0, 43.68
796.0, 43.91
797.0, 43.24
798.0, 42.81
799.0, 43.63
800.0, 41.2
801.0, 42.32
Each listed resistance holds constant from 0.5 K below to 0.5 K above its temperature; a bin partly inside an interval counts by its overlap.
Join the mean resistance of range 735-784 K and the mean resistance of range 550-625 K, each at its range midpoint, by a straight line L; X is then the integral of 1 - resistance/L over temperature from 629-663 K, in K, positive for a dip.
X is 7.0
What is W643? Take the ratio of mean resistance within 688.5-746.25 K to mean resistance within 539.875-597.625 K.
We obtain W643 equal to 1.06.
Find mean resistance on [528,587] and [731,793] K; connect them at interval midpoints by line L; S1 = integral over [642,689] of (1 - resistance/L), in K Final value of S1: 8.1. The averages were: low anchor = 38.2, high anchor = 44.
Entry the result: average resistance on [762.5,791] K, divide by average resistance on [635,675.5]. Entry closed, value 1.31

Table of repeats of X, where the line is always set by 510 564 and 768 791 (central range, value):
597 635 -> 2.23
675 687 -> 1.40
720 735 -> 0.26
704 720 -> 0.68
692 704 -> 1.72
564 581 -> 0.58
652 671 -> 3.54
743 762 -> -1.24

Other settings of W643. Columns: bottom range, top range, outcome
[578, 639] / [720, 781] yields 1.17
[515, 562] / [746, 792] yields 1.12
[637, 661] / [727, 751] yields 1.40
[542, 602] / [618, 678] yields 0.89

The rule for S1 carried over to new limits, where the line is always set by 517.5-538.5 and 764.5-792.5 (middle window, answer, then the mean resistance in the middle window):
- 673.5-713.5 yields 4.5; 37.3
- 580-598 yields 1.4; 37.6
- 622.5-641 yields 3.5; 33.4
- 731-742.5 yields -0.7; 45.1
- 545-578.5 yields 1.8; 38.4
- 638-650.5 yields 3.3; 30.6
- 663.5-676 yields 2.1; 34.7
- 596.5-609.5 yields 0.7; 38.8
